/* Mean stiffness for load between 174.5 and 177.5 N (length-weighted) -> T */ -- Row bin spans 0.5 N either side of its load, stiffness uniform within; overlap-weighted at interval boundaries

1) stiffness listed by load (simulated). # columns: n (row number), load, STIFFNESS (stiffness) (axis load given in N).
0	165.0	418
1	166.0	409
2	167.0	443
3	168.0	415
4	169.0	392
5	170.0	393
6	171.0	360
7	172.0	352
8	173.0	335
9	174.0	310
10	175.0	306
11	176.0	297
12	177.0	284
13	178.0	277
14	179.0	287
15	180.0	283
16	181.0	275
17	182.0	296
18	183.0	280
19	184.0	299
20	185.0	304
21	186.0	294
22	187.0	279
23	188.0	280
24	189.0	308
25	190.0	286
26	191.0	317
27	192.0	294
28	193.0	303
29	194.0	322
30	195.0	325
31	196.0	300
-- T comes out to 296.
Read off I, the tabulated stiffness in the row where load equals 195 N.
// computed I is 325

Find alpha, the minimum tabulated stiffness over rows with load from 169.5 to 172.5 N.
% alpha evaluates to 352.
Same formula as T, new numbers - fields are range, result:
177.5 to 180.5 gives 282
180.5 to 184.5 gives 288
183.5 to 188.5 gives 291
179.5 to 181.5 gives 279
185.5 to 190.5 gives 289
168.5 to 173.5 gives 366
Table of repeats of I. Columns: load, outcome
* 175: 306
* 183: 280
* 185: 304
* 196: 300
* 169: 392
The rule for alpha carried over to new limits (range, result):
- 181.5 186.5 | 280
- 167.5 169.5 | 392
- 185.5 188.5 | 279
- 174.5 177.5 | 284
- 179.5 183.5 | 275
